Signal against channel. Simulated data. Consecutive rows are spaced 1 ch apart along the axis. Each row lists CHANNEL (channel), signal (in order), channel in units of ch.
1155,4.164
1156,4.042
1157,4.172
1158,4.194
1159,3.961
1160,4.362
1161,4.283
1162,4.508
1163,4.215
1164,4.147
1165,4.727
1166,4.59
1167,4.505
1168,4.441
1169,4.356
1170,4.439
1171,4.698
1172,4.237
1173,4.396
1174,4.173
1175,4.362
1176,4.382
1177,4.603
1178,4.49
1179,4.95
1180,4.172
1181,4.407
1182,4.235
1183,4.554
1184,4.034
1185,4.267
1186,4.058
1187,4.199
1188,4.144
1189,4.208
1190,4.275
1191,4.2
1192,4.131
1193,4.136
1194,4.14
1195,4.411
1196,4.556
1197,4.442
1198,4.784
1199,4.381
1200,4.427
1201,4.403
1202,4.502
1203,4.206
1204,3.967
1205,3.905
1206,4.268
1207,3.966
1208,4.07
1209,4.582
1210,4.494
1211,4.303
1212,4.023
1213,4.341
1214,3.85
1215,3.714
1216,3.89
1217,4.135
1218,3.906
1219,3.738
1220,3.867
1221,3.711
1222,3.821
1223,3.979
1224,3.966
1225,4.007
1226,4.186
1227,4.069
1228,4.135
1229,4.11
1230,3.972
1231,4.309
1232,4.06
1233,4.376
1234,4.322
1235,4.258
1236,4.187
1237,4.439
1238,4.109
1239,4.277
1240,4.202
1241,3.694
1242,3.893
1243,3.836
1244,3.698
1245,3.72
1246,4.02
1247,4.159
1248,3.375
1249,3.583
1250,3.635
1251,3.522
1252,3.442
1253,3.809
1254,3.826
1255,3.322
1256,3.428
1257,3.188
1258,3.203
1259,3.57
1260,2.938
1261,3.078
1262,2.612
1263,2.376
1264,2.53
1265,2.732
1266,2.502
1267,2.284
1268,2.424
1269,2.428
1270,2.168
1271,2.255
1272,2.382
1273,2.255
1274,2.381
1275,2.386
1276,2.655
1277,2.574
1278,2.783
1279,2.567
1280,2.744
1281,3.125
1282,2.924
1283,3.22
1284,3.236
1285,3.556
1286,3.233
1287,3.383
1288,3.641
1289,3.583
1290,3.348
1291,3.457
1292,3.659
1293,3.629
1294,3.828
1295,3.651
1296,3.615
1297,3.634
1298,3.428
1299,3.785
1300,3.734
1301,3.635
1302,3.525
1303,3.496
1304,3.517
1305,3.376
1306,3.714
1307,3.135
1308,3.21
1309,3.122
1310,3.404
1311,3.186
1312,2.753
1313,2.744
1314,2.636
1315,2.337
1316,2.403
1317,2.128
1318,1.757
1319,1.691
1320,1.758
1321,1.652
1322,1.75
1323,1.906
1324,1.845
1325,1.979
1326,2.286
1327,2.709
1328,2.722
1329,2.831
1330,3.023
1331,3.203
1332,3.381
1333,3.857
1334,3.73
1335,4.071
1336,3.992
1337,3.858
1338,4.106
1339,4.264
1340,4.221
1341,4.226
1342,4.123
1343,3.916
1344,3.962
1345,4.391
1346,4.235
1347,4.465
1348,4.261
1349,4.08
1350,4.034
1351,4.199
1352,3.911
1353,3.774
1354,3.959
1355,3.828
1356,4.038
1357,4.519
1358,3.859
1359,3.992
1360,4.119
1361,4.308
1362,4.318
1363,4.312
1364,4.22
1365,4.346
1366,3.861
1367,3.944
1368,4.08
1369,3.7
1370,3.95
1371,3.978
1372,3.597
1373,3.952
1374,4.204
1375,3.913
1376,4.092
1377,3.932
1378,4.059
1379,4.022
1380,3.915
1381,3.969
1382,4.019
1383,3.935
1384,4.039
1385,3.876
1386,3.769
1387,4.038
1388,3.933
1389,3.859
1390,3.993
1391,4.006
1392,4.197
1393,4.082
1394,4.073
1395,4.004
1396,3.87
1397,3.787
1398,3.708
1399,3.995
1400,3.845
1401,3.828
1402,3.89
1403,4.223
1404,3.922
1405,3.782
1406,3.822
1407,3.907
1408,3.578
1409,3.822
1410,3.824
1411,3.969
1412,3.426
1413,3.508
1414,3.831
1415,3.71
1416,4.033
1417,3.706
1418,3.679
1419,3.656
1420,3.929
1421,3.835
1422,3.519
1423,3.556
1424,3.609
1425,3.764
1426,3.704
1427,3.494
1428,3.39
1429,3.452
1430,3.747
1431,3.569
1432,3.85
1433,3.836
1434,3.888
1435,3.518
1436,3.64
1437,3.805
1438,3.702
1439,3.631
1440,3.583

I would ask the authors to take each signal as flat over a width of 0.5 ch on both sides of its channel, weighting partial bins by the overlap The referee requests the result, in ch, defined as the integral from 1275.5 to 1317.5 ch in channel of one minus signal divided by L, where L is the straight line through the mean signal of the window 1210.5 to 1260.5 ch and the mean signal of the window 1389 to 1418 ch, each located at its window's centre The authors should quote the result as 7.1 ch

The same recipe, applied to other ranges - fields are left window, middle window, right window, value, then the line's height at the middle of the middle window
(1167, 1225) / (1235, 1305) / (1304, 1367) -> 9.3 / 3.8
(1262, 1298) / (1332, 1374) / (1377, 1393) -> -4.5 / 3.66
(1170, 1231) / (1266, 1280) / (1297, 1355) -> 4.7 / 3.68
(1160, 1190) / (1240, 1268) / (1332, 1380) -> 6.0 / 4.23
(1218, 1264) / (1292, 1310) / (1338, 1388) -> 1.7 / 3.91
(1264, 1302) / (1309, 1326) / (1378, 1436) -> 5.1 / 3.26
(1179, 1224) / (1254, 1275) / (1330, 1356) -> 7.0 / 4.09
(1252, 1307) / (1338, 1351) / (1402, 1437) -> -3.0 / 3.4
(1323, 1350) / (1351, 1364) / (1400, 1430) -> -1.7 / 3.62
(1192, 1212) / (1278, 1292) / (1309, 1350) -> 1.3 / 3.56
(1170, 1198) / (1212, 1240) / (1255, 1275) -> -4.9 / 3.48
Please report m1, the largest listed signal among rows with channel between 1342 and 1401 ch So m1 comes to 4.519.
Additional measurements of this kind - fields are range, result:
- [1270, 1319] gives 3.828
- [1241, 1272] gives 4.159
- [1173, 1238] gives 4.95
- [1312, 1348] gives 4.465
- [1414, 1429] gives 4.033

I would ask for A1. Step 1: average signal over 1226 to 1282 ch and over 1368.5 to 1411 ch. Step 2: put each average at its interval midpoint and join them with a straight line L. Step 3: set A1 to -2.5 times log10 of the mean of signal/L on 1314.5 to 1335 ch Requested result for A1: 0.42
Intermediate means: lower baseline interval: 3.35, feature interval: 2.49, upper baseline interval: 3.93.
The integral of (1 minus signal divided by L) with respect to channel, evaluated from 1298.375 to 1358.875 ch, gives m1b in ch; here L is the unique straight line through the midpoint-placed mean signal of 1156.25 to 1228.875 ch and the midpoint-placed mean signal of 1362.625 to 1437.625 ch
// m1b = 9.8 ch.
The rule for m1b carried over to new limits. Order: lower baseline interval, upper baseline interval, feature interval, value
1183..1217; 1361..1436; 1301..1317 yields 3.7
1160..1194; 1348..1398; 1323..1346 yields 3.4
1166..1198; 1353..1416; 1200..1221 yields 0.9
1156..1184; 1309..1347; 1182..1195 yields 0.1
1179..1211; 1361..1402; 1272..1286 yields 4.5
